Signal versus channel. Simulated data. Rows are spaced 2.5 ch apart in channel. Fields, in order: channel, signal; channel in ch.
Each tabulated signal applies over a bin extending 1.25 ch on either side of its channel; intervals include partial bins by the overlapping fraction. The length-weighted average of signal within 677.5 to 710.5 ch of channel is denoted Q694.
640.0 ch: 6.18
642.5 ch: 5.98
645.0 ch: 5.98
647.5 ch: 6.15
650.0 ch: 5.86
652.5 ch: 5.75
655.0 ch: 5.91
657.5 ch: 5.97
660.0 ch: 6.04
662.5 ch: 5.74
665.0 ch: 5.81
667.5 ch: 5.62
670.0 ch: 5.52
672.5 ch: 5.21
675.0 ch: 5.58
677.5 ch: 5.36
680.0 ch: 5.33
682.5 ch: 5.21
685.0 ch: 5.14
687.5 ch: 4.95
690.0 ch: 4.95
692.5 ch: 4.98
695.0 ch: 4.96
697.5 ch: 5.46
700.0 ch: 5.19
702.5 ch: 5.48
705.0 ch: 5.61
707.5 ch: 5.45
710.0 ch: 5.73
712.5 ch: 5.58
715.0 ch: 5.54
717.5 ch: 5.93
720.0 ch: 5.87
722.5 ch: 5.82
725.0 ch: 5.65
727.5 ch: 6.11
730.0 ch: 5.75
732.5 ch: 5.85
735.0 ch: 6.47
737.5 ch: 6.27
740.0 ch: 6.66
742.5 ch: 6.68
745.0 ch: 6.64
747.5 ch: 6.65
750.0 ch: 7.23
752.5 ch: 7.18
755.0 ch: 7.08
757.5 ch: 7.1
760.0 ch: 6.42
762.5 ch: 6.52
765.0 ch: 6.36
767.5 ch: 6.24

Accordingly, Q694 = 5.26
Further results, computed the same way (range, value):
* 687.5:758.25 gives 5.97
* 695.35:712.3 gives 5.46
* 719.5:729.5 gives 5.85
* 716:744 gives 6.1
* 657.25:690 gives 5.46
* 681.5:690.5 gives 5.07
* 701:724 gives 5.66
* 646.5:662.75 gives 5.92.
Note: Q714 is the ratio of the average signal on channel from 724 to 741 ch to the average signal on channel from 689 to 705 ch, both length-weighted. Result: 1.17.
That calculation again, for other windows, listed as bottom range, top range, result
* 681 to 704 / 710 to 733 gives 1.12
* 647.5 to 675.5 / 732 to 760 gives 1.17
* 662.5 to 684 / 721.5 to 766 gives 1.18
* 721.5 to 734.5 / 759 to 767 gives 1.09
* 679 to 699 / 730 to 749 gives 1.25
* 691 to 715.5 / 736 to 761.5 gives 1.26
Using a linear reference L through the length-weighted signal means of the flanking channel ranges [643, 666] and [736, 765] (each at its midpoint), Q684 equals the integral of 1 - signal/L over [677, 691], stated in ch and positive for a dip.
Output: 2.3 ch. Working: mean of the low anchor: 5.92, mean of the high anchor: 6.75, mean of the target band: 5.15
